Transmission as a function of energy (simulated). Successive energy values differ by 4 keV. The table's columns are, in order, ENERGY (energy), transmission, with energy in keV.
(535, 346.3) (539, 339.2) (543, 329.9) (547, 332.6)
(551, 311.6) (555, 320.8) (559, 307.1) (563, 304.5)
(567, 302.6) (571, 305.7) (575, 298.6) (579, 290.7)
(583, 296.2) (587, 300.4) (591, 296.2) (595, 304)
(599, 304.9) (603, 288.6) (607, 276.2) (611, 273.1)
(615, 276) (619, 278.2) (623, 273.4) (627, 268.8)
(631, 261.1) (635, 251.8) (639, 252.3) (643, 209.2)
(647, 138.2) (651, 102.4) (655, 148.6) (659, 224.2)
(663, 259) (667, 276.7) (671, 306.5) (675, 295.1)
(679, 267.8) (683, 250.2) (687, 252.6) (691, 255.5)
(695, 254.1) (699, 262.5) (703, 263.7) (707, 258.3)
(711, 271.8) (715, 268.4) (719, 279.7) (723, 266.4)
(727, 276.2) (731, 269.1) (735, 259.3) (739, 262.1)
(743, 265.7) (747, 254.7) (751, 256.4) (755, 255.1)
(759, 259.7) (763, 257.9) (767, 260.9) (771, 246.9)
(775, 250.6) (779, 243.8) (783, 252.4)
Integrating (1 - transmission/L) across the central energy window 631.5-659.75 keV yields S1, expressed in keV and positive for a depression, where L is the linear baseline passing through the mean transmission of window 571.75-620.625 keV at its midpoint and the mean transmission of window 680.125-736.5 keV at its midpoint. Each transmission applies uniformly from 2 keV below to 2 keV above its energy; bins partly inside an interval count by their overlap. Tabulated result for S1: 8.8 keV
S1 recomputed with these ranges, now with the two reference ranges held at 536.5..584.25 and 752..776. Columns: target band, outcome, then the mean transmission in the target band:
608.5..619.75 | 0.8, 276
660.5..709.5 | 2.0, 266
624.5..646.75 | 3.9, 241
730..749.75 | 0.0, 262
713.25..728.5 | -0.3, 273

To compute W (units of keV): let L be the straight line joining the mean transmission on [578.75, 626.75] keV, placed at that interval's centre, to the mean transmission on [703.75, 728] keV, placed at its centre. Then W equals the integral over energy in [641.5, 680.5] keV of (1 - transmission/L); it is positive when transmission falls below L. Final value 7.8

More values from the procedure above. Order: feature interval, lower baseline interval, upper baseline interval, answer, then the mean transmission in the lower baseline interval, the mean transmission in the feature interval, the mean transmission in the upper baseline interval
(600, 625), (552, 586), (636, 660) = -4.6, 303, 279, 180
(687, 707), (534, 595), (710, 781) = 1.2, 311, 258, 261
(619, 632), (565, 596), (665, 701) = 0.7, 299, 270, 269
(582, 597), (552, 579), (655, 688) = -0.2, 306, 299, 260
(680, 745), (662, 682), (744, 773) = 1.3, 281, 264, 256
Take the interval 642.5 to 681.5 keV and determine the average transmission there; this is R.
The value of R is 224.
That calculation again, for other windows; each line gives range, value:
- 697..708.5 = 262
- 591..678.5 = 252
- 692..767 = 263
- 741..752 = 259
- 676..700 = 258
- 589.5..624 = 286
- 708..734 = 271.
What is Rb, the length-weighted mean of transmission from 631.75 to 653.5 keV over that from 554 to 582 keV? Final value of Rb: 0.64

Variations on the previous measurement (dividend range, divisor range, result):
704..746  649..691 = 1.12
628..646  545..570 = 0.76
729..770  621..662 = 1.21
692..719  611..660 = 1.17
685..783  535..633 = 0.87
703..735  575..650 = 1.01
